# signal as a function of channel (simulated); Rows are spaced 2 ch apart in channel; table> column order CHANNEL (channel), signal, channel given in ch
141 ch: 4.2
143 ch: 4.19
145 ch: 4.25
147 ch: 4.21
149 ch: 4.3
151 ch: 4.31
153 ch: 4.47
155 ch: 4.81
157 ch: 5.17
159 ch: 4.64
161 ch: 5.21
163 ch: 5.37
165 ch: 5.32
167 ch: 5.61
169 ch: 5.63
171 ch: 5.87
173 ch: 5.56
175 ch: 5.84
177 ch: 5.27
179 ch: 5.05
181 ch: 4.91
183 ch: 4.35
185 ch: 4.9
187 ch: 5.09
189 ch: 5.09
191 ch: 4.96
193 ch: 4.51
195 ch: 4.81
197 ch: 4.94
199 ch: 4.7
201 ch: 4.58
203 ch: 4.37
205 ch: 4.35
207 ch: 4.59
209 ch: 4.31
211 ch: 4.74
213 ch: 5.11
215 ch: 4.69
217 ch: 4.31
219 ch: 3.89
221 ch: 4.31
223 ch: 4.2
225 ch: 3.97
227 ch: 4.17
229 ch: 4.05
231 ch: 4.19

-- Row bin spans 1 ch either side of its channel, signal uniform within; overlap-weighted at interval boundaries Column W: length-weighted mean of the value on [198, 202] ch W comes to 4.64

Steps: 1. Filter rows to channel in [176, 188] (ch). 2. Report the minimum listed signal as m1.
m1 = 4.35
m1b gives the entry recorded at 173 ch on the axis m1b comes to 5.56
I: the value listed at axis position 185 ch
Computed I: 4.9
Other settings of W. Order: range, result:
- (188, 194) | 4.85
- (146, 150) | 4.25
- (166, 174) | 5.67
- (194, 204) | 4.68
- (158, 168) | 5.23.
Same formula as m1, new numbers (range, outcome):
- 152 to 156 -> 4.47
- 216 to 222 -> 3.89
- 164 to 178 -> 5.27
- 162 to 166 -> 5.32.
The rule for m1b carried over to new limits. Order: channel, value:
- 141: 4.2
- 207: 4.59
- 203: 4.37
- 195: 4.81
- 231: 4.19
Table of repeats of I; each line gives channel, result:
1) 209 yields 4.31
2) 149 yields 4.3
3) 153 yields 4.47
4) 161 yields 5.21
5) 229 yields 4.05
